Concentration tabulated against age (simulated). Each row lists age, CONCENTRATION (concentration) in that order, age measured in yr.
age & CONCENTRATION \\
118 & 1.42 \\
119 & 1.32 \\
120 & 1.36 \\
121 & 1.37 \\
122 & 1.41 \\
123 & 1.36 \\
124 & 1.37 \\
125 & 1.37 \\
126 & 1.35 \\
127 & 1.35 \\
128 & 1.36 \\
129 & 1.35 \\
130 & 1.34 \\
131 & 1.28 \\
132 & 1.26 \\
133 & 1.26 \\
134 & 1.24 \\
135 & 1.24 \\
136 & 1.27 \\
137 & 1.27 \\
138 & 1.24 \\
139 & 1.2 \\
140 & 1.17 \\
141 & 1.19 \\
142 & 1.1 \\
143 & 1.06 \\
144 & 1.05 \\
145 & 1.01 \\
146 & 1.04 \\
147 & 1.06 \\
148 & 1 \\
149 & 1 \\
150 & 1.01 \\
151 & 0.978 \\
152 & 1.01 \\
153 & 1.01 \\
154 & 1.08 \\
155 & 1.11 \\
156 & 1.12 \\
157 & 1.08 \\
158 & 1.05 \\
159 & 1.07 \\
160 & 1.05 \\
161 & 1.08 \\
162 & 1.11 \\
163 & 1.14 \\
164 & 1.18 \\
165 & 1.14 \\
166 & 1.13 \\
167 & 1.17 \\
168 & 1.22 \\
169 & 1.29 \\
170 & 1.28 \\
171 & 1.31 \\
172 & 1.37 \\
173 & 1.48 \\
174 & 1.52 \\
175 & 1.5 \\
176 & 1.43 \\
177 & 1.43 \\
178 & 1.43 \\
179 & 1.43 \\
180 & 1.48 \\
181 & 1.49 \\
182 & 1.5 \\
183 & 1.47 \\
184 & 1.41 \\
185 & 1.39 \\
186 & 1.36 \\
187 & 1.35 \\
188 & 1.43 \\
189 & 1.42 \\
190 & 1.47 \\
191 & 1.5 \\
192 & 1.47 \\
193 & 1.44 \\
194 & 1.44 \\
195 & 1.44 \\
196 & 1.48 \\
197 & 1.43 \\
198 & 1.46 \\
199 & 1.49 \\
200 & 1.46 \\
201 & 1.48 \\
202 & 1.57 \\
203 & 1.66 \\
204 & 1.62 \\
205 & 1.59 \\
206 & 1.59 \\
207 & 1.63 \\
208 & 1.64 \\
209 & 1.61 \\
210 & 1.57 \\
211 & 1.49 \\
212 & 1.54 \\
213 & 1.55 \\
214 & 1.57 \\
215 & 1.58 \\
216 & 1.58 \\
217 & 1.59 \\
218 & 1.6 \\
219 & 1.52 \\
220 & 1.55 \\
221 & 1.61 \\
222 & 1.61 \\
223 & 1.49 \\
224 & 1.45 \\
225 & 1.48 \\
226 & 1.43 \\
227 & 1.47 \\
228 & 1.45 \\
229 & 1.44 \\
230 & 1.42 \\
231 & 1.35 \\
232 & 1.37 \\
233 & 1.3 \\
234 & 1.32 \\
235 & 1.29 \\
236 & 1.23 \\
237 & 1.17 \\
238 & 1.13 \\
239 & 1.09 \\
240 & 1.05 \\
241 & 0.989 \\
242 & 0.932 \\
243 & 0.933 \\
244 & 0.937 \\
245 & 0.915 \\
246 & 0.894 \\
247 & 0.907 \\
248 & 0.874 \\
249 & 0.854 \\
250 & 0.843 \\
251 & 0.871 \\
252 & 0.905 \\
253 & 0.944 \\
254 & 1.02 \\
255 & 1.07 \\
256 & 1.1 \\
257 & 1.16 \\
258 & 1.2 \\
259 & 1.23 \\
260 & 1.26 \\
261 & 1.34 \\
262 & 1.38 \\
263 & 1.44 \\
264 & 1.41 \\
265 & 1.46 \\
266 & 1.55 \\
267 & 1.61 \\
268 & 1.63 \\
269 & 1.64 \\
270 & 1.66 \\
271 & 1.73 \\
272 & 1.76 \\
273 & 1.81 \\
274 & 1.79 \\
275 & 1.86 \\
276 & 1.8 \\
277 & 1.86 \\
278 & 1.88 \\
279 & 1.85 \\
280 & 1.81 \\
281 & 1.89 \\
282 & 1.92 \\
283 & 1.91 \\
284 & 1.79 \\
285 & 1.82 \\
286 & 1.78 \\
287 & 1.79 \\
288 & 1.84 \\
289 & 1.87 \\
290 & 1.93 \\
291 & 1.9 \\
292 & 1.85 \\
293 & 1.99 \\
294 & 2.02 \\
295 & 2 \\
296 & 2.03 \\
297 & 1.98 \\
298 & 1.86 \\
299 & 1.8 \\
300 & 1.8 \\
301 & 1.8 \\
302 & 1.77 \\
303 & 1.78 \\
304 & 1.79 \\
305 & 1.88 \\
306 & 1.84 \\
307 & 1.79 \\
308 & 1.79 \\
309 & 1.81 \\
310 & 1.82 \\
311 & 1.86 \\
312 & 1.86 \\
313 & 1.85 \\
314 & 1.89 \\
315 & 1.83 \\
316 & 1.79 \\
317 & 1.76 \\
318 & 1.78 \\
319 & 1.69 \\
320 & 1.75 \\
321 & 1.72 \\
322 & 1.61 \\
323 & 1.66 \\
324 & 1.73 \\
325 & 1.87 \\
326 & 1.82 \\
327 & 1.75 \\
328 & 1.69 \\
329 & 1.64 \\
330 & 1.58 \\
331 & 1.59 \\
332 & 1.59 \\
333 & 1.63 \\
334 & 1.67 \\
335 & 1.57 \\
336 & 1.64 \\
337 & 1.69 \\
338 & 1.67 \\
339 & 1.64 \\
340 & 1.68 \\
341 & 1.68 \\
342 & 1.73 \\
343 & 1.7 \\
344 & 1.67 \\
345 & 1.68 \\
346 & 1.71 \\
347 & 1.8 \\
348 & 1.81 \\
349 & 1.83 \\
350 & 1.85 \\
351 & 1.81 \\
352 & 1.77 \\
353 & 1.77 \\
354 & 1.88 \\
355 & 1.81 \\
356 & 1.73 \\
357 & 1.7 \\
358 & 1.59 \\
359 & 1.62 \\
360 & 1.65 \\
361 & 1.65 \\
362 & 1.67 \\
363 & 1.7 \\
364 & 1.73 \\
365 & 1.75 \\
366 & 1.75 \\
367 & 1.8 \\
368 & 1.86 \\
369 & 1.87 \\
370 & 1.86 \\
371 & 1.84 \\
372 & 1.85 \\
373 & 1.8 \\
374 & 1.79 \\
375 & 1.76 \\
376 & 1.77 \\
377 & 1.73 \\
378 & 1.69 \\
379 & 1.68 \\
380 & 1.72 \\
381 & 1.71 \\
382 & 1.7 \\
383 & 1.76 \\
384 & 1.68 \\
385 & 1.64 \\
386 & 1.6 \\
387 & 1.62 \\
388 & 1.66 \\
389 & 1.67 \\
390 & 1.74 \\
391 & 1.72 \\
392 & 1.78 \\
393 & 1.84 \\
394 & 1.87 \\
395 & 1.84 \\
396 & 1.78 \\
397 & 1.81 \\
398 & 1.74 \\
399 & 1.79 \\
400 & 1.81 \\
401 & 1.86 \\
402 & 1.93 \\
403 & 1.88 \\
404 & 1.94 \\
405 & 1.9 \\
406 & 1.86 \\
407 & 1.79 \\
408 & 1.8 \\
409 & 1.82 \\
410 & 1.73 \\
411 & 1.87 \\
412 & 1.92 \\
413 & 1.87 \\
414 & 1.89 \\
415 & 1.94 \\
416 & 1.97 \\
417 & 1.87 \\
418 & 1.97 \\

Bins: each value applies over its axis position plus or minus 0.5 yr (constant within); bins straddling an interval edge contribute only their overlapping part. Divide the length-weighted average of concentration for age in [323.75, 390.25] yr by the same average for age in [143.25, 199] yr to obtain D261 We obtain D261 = 1.35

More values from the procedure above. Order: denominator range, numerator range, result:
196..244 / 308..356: 1.22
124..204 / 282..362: 1.38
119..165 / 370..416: 1.52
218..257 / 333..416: 1.47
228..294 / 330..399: 1.21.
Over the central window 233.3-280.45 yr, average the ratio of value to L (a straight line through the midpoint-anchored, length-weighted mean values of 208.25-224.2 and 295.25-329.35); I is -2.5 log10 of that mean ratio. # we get 0.27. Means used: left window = 1.56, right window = 1.8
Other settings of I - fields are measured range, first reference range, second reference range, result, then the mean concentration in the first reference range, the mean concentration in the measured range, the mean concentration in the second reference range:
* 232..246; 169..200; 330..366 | 0.35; 1.43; 1.1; 1.7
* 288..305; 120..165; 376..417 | -0.21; 1.18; 1.88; 1.79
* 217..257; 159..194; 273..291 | 0.32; 1.35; 1.2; 1.85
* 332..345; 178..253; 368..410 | 0.00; 1.37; 1.66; 1.78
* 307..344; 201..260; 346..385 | -0.07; 1.31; 1.72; 1.75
